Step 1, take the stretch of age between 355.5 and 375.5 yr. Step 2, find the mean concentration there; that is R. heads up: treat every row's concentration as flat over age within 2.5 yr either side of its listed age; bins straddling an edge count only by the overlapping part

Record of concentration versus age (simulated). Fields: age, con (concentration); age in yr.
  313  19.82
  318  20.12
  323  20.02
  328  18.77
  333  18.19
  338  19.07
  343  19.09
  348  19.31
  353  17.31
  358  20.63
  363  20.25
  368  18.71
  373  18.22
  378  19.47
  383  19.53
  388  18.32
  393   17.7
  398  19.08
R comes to 19.5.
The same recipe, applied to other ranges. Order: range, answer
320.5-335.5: 19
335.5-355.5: 18.7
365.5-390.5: 18.9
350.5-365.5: 19.4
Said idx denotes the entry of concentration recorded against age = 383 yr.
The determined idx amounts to 19.53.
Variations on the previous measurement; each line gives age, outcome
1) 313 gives 19.82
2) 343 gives 19.09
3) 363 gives 20.25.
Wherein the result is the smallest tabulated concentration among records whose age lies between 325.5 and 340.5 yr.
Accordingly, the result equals 18.19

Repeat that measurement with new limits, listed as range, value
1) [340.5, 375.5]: 17.31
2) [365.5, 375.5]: 18.22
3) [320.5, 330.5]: 18.77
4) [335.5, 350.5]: 19.07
